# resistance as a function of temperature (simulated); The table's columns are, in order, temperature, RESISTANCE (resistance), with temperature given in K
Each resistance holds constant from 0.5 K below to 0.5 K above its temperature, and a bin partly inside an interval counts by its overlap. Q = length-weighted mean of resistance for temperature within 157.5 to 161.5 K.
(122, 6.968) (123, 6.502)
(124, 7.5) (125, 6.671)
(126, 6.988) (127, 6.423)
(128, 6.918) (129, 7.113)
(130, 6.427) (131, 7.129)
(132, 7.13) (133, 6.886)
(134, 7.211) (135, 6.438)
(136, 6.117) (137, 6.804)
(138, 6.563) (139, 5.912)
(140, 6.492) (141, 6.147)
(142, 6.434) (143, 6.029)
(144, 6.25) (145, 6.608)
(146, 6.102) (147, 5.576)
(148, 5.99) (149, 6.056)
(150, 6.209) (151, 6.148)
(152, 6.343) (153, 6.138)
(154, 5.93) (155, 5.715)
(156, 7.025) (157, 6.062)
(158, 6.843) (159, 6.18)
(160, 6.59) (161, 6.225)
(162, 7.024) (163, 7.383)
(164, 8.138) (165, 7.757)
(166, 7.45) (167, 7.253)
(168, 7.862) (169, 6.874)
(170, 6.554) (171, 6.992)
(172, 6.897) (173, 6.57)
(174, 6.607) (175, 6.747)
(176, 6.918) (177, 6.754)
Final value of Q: 6.46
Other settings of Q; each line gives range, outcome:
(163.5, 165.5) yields 7.95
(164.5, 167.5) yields 7.49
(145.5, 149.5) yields 5.93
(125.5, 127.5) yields 6.71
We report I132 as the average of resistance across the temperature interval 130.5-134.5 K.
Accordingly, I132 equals 7.09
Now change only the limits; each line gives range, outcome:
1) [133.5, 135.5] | 6.82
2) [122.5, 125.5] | 6.89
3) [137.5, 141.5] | 6.28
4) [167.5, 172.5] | 7.04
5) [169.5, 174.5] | 6.72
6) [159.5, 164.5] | 7.07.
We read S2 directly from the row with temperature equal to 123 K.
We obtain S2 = 6.502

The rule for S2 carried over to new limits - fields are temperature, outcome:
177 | 6.754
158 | 6.843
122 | 6.968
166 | 7.45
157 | 6.062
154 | 5.93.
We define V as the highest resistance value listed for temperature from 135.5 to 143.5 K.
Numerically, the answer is 6.804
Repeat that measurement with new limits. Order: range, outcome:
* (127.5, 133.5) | 7.13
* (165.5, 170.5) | 7.862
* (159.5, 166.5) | 8.138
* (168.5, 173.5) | 6.992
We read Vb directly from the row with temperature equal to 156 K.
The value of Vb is 7.025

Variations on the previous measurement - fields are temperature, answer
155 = 5.715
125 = 6.671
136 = 6.117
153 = 6.138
